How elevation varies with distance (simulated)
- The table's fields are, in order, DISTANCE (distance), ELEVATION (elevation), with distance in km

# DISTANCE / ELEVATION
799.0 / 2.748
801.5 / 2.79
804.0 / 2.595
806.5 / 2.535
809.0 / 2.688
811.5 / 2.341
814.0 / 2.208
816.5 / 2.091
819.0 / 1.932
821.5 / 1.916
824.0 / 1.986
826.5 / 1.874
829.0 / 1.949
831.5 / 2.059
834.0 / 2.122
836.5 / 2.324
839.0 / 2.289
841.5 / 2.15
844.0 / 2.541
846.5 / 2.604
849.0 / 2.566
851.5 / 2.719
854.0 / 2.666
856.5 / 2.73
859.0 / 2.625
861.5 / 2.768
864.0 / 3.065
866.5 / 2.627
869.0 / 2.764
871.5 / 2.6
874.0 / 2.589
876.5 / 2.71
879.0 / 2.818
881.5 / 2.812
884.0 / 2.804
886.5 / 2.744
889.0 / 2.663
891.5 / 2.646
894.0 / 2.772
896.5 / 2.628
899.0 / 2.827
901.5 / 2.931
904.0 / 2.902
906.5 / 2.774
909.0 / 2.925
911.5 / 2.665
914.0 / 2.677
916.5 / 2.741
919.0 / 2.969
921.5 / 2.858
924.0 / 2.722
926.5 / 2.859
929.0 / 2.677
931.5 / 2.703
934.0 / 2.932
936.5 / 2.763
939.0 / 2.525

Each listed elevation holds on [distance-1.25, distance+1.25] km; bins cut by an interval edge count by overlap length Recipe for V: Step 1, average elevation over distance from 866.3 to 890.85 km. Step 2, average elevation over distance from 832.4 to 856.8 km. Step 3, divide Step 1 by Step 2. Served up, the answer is 1.11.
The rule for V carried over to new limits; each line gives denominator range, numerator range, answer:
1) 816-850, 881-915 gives 1.28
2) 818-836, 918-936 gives 1.41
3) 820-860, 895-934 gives 1.21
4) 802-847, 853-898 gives 1.22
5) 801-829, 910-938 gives 1.24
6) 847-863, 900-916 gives 1.05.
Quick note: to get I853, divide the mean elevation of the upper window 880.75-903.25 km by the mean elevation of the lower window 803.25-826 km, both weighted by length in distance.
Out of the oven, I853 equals 1.24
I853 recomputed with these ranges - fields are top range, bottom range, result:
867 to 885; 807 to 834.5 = 1.29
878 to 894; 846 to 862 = 1.03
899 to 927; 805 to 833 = 1.31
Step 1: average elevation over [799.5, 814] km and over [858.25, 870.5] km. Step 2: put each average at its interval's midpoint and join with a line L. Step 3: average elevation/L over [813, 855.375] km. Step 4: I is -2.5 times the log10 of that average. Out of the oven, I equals 0.191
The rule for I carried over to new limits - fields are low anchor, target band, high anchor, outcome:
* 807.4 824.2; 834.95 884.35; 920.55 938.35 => -0.093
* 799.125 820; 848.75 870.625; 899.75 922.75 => -0.044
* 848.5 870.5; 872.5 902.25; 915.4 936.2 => 0.008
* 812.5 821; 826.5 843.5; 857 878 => 0.078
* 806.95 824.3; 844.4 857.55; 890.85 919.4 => -0.095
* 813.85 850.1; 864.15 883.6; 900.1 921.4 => -0.087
